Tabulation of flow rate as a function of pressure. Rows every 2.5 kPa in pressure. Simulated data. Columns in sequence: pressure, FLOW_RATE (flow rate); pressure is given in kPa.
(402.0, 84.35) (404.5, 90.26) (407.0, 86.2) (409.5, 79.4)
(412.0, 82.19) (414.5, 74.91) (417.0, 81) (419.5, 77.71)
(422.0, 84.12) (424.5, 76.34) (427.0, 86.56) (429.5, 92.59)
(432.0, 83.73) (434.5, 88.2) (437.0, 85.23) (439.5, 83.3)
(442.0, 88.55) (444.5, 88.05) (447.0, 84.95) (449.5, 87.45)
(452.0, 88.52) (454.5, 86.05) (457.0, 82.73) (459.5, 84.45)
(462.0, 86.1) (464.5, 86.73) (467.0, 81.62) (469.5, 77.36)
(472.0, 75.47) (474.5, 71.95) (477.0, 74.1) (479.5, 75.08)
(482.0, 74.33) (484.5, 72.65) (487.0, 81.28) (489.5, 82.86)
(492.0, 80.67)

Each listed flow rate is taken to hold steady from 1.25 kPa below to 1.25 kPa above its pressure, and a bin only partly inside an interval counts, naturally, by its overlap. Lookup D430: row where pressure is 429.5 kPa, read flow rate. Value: 92.59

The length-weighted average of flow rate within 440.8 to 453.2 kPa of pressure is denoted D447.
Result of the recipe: 87.5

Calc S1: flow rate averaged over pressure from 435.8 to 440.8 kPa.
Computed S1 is 84.3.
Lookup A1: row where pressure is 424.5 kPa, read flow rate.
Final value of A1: 76.34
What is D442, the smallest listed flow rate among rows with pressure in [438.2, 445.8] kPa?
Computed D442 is 83.3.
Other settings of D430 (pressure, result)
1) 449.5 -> 87.45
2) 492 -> 80.67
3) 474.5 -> 71.95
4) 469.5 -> 77.36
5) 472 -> 75.47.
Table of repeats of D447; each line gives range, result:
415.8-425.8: 79.8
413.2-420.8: 77.9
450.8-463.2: 85.6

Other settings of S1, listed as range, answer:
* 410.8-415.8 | 78.5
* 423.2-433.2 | 84.8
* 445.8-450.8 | 86.2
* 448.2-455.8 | 87.3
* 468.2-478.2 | 74.8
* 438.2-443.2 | 85.9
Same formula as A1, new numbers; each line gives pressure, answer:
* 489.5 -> 82.86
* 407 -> 86.2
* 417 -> 81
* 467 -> 81.62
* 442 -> 88.55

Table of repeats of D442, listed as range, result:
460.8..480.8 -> 71.95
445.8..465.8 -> 82.73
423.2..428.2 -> 76.34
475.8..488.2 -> 72.65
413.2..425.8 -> 74.91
